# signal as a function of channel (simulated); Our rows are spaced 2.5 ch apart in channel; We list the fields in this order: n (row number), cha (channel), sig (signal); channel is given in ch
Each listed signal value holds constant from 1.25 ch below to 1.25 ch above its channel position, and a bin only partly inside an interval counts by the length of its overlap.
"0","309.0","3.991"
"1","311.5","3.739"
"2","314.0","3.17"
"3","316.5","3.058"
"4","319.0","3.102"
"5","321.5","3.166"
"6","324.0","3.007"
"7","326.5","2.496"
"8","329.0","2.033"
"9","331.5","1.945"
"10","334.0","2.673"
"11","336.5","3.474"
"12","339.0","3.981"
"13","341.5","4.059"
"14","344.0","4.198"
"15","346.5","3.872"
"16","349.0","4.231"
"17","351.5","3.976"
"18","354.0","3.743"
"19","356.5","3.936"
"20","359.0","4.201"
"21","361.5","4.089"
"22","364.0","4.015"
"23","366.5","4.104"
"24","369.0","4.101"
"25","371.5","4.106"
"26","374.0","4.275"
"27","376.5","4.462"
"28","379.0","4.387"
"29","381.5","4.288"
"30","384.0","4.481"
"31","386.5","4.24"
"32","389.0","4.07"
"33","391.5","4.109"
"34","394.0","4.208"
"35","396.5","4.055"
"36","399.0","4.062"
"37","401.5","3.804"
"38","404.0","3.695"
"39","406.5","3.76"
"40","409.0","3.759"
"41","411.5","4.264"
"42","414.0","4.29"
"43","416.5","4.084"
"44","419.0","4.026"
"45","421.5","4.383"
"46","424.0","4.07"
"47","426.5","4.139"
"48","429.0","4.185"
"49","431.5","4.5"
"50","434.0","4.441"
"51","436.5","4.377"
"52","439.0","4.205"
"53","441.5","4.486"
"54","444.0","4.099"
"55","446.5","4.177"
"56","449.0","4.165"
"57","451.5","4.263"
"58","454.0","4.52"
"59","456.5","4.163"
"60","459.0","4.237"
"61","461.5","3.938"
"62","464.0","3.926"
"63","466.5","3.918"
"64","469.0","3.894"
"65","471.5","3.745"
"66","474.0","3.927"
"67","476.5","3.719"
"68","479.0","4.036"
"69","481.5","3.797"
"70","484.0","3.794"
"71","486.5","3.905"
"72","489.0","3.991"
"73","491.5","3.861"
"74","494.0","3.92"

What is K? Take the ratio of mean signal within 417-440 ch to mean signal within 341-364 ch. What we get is 1.1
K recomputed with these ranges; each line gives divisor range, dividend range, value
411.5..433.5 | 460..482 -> 0.92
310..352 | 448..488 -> 1.21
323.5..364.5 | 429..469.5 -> 1.19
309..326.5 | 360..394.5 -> 1.31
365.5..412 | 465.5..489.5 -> 0.94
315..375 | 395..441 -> 1.15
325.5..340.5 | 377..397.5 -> 1.52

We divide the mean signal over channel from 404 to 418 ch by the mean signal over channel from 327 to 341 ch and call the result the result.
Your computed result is 1.4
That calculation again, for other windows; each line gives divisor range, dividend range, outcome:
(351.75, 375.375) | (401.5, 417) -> 0.97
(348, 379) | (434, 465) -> 1.03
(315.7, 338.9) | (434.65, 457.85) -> 1.51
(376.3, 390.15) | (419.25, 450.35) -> 0.99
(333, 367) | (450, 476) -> 1.04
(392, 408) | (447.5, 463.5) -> 1.07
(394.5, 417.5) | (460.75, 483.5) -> 0.97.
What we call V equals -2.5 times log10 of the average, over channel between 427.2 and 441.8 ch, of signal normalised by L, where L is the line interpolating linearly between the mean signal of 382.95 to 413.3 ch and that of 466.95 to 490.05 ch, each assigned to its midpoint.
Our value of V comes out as -0.10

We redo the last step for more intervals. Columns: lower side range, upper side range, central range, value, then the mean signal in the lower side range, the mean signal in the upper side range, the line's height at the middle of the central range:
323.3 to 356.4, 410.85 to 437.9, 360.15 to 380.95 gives -0.14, 3.39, 4.25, 3.7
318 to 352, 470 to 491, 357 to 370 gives -0.20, 3.29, 3.86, 3.4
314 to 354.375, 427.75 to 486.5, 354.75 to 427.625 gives -0.13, 3.3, 4.1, 3.67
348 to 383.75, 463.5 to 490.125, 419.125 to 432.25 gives -0.06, 4.15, 3.88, 4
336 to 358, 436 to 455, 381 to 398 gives -0.03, 3.96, 4.28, 4.1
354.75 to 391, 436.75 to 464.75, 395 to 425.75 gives 0.05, 4.19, 4.21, 4.2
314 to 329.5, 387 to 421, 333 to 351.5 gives -0.20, 2.88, 4.03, 3.16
